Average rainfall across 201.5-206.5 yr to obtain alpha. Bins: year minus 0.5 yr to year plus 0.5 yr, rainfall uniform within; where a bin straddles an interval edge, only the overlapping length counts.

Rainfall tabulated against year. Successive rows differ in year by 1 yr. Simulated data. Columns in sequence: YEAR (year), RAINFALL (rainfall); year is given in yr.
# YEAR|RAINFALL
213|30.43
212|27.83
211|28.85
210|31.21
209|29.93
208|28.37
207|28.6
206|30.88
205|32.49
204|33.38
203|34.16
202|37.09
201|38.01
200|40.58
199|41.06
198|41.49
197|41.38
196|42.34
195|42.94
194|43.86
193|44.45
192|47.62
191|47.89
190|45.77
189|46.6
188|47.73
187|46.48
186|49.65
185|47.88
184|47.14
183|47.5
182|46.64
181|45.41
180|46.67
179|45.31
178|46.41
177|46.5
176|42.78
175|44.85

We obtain 33.6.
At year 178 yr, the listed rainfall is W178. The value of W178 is 46.41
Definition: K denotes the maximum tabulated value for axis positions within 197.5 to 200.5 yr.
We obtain 41.49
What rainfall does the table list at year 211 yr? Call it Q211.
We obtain 28.85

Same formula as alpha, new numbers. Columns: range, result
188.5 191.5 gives 46.8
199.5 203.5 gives 37.5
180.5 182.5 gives 46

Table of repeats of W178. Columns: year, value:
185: 47.88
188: 47.73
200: 40.58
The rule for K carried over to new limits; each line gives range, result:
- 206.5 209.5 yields 29.93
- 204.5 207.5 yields 32.49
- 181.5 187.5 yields 49.65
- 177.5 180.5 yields 46.67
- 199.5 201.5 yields 40.58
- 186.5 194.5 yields 47.89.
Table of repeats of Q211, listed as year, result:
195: 42.94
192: 47.62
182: 46.64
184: 47.14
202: 37.09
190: 45.77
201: 38.01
